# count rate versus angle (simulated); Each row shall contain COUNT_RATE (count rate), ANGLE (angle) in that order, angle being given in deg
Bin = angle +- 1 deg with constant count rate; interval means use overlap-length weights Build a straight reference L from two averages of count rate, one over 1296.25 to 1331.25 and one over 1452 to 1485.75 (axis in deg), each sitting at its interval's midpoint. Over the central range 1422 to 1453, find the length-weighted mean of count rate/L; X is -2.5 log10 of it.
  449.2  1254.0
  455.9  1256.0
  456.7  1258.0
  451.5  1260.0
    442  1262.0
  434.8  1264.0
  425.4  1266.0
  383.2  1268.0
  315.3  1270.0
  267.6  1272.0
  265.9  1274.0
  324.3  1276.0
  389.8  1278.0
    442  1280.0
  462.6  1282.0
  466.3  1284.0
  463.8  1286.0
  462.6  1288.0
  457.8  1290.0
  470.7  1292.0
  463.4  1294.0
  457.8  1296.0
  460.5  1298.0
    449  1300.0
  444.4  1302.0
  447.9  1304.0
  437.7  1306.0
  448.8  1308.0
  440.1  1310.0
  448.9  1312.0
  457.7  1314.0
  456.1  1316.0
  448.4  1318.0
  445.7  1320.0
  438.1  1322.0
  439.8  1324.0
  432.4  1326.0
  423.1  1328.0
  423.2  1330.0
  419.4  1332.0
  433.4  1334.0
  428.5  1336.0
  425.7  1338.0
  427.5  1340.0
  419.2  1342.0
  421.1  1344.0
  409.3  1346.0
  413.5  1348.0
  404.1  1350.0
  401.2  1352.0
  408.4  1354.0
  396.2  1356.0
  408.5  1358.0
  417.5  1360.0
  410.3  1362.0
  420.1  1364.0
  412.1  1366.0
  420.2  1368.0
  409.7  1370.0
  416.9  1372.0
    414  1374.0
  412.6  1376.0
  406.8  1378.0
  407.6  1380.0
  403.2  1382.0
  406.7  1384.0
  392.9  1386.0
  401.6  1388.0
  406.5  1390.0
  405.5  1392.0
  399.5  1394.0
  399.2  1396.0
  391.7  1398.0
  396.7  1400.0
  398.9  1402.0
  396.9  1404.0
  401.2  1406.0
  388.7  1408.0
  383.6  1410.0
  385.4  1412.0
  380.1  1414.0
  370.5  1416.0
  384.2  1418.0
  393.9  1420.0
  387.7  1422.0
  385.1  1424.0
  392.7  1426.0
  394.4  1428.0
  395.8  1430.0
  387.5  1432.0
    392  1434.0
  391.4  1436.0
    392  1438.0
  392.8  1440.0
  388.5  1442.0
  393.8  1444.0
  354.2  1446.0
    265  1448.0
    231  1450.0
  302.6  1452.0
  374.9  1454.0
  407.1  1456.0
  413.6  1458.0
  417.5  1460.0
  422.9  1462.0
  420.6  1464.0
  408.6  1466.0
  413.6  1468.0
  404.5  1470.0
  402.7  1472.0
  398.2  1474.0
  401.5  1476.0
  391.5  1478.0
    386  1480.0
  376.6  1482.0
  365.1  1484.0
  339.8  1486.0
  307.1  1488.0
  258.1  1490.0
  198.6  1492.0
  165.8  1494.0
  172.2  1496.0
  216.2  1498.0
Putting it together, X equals 0.12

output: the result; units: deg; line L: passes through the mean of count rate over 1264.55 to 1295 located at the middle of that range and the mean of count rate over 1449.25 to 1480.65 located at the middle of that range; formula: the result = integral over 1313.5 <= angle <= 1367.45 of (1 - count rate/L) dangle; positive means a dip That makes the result -3.3 deg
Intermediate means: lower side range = 405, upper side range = 389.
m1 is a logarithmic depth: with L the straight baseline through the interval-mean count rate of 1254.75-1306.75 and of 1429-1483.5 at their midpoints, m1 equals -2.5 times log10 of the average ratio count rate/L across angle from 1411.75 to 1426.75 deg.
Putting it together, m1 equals 0.02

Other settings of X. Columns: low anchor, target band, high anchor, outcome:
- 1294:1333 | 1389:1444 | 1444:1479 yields 0.02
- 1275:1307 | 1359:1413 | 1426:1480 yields 0.01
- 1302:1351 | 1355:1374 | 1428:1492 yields 0.01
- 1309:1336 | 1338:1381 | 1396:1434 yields 0.02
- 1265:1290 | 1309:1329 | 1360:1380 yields -0.11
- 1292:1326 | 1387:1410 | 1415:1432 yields 0.01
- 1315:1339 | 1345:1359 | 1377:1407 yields 0.04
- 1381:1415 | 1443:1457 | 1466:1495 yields 0.10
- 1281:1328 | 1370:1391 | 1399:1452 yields -0.01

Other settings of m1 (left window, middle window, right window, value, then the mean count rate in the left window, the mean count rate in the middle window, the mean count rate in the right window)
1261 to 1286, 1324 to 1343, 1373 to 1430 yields -0.092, 388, 427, 396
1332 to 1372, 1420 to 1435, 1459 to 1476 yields 0.057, 415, 391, 411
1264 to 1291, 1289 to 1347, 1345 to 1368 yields -0.097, 396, 441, 410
